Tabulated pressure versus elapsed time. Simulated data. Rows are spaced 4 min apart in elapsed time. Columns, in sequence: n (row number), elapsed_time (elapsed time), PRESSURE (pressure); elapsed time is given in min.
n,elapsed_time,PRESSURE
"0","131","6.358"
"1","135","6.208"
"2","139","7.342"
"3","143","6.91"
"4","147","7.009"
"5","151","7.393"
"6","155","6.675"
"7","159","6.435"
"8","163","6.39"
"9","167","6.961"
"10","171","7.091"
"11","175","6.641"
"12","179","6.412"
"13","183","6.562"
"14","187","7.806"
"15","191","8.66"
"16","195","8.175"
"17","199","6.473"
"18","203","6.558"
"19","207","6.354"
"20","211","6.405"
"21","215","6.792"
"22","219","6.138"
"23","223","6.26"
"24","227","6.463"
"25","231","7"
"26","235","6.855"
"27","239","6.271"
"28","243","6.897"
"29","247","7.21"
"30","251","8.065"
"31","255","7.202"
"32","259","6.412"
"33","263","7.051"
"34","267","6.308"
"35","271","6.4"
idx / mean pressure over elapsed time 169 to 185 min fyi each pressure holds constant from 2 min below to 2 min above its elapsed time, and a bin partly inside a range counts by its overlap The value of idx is 6.68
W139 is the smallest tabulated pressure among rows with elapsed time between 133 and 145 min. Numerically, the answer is 6.208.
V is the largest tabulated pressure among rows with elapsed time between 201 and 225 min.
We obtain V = 6.792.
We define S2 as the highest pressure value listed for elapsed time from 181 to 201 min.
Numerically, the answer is 8.66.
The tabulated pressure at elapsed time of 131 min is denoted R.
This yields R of 6.358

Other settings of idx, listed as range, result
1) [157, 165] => 6.41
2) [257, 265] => 6.73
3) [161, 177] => 6.77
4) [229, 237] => 6.93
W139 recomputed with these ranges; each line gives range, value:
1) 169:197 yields 6.412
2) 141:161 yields 6.435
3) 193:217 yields 6.354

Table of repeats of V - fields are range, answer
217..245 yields 7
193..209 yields 8.175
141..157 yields 7.393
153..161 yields 6.675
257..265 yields 7.051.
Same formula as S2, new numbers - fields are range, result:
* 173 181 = 6.641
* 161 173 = 7.091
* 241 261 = 8.065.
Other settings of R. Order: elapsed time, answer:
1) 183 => 6.562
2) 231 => 7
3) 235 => 6.855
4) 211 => 6.405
